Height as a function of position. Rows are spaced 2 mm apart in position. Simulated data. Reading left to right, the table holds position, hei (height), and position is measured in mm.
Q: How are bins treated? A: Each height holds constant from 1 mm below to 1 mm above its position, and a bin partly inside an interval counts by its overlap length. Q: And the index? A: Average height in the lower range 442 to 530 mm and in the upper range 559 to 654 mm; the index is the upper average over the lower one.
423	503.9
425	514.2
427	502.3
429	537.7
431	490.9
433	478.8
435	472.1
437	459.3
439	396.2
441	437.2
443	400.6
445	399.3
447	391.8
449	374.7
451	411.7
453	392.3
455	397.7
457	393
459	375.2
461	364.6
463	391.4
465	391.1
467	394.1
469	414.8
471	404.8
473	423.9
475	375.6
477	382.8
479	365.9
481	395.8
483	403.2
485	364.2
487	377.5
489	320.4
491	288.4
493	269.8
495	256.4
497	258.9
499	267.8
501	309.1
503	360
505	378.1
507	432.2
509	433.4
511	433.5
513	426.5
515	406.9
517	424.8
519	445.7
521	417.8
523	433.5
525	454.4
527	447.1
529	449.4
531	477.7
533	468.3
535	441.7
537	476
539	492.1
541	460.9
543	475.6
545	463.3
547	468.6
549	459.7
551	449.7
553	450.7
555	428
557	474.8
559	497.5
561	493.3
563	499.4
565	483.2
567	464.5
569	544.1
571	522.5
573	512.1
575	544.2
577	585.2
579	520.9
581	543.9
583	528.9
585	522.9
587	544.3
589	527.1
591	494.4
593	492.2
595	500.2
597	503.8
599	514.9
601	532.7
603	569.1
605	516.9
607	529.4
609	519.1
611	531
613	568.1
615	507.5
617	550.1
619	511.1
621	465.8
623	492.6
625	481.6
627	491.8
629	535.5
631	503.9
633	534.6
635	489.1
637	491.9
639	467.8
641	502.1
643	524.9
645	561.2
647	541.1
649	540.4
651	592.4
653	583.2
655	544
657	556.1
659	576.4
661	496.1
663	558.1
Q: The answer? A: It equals 1.36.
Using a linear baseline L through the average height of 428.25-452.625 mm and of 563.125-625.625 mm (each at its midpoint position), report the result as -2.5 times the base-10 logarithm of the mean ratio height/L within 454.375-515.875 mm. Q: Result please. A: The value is 0.24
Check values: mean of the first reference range 435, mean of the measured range 369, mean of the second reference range 520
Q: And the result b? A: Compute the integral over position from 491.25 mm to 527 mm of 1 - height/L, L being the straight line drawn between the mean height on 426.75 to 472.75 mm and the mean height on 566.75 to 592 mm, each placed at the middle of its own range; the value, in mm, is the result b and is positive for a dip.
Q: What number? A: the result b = 7.1 mm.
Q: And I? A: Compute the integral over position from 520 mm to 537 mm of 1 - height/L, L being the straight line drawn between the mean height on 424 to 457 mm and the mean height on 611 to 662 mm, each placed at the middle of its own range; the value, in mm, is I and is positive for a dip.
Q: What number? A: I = 1.0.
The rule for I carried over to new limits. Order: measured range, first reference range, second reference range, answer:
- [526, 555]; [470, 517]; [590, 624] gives -2.3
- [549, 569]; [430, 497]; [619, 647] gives -0.9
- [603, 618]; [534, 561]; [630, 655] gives -0.8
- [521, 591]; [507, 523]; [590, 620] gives -2.4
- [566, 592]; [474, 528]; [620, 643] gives -4.6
